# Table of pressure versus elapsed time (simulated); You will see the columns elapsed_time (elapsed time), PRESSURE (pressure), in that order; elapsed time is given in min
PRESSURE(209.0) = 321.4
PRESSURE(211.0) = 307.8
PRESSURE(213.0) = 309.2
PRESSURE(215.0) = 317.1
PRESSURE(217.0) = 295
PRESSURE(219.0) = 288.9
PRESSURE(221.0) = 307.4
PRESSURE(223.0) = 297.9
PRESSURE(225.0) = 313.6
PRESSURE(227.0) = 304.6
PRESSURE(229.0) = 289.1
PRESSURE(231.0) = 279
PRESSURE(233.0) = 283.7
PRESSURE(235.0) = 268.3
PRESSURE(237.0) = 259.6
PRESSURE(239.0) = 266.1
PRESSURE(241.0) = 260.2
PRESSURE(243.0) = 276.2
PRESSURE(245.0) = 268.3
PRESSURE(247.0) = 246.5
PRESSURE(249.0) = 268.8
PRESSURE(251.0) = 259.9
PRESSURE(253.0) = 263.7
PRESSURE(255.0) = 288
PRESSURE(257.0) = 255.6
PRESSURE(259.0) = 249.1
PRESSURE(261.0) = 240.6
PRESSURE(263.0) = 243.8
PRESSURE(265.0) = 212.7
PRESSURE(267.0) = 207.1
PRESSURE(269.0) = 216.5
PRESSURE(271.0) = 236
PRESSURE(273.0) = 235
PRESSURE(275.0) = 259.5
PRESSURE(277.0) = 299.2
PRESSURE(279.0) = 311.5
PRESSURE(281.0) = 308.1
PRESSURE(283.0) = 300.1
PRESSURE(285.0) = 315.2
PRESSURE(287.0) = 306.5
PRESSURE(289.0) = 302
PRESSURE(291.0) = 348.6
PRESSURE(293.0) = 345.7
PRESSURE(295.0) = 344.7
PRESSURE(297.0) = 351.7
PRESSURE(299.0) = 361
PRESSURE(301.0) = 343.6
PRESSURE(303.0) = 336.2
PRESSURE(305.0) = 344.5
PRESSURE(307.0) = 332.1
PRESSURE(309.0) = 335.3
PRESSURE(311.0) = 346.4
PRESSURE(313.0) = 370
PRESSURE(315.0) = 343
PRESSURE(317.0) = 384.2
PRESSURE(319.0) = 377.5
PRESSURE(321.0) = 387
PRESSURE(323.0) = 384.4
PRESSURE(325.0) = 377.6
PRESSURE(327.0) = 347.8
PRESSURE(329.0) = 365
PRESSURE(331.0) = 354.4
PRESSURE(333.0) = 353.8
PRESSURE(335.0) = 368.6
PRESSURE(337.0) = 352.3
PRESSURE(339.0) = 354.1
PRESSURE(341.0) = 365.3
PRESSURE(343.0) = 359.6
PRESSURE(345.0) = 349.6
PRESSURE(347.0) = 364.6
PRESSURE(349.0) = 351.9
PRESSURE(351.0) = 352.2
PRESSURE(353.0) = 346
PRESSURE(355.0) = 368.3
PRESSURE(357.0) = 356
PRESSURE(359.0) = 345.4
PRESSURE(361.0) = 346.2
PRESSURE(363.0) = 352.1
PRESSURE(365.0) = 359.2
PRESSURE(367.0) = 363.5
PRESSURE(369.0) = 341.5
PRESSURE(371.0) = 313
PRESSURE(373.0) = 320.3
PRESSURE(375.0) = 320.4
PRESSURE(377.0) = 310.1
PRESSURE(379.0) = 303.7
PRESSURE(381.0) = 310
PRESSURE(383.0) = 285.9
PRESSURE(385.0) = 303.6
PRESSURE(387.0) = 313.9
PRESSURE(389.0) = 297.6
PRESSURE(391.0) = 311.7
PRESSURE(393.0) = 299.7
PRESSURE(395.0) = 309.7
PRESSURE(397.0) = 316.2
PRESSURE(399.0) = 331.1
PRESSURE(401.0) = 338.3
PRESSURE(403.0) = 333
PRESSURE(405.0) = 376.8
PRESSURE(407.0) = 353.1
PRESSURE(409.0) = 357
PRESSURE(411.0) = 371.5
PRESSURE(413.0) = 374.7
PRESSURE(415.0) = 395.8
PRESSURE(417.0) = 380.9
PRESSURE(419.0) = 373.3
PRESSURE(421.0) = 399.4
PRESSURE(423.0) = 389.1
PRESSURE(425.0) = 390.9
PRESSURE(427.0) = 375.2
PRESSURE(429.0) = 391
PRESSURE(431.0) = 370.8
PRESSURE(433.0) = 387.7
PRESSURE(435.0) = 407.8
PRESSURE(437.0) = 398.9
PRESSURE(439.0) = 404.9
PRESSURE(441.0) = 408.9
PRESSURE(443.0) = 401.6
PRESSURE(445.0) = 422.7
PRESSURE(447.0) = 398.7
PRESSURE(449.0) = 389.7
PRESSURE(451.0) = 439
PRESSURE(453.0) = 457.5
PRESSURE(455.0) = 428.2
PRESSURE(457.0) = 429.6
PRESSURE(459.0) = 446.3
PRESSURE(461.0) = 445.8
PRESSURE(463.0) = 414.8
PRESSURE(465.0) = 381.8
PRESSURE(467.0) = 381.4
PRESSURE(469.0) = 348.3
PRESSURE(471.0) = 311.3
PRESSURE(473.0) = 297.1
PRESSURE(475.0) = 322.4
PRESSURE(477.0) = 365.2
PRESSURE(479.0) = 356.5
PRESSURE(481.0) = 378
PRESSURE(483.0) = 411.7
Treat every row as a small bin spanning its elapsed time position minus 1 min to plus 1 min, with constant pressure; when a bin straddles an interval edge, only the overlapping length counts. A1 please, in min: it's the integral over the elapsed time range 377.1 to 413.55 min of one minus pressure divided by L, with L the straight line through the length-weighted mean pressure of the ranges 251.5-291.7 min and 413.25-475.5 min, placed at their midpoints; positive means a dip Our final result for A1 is 3.3 min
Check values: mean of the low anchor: 269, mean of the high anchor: 394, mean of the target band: 326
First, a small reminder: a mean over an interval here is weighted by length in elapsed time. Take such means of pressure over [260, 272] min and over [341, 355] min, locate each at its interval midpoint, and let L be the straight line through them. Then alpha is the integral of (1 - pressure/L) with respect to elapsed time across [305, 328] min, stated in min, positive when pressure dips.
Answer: -4.2 min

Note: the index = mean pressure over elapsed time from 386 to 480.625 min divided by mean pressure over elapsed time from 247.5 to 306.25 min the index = 1.30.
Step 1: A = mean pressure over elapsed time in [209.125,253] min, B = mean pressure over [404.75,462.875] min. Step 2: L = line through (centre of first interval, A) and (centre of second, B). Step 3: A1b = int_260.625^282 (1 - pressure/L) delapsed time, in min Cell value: 3.9 min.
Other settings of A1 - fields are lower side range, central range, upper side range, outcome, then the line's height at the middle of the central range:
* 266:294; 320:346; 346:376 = -3.03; 325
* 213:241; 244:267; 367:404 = 3.29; 294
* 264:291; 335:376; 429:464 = -1.46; 338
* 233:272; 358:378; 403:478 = -0.09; 336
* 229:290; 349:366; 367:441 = -1.58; 323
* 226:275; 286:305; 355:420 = -3.65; 284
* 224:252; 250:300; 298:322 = 5.47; 316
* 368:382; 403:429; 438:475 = -1.38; 358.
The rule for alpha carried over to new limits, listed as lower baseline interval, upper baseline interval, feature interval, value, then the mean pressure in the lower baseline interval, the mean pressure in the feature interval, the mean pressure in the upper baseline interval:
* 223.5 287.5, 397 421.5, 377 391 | 1.76 min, 268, 304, 363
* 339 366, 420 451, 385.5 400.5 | 2.54 min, 355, 312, 397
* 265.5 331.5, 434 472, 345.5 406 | 5.59 min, 326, 332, 406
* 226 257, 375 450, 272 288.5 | -0.04 min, 272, 292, 359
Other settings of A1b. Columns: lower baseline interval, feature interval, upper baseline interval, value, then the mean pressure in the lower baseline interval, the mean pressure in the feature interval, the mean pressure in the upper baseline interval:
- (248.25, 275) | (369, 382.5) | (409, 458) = 1.3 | 245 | 314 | 399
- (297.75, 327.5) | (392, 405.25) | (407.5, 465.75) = 2.1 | 358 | 327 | 401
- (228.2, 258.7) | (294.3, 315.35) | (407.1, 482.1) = -2.9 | 268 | 346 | 389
